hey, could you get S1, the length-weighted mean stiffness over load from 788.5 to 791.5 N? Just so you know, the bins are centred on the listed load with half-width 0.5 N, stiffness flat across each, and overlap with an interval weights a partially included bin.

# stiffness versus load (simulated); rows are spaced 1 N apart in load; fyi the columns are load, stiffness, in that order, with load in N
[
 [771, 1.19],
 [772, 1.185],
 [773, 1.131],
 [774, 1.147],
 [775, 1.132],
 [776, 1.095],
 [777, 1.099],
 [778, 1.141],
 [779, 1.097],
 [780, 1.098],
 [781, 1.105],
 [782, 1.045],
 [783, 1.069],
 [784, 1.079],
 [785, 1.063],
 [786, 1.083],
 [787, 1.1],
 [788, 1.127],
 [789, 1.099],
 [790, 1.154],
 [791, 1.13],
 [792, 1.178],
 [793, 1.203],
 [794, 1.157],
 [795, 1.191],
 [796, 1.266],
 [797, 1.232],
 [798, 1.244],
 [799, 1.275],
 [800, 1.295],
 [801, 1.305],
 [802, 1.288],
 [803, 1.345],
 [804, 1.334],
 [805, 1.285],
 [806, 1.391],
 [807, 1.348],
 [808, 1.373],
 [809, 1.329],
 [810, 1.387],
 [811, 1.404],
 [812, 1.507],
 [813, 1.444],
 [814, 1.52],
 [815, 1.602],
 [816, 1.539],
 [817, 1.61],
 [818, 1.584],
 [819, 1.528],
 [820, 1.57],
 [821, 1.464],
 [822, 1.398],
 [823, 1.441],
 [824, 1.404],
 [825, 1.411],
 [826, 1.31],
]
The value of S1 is 1.13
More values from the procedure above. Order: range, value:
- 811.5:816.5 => 1.52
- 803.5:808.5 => 1.35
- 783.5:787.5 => 1.08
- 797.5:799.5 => 1.26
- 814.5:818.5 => 1.58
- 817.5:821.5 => 1.54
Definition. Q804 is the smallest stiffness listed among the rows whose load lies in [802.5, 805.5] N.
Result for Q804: 1.285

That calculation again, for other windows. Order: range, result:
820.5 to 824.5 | 1.398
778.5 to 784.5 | 1.045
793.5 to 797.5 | 1.157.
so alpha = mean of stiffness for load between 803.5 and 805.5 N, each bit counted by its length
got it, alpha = 1.31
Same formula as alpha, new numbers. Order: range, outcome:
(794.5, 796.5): 1.23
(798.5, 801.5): 1.29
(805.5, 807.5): 1.37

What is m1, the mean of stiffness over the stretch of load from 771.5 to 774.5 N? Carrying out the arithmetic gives 1.15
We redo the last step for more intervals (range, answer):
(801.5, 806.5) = 1.33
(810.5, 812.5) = 1.46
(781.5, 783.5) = 1.06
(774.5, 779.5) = 1.11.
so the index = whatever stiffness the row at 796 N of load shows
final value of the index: 1.266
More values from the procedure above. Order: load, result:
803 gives 1.345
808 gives 1.373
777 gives 1.099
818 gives 1.584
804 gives 1.334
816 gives 1.539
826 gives 1.31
